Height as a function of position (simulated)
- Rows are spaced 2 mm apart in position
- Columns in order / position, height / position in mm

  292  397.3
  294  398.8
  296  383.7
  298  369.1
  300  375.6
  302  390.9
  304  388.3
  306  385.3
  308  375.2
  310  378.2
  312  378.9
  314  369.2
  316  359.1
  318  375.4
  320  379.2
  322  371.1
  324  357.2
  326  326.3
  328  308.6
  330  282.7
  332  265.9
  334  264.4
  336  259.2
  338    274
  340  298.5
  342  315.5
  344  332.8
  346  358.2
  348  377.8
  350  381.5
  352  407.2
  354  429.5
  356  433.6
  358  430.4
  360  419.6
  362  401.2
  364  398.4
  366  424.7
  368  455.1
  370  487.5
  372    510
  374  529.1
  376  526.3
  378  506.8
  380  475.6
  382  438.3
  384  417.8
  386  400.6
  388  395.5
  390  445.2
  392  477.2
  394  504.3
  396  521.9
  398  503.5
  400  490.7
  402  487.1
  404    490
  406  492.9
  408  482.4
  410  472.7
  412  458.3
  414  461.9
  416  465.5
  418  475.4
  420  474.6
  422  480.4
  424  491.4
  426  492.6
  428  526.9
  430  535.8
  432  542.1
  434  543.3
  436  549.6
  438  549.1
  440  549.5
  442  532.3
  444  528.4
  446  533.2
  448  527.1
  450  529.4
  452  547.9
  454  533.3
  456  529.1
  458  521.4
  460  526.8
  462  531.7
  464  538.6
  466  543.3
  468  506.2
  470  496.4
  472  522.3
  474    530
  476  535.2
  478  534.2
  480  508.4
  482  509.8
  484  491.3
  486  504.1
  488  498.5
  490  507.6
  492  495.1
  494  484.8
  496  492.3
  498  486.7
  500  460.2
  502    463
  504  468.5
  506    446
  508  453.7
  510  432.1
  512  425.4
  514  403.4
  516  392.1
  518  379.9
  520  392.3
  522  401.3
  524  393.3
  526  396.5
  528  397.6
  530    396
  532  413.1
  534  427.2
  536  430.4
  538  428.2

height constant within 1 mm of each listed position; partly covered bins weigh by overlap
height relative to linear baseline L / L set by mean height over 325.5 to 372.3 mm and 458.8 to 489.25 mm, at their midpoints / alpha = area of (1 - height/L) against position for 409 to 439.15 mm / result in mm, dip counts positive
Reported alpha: -2.8 mm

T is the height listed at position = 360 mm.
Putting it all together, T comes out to 419.6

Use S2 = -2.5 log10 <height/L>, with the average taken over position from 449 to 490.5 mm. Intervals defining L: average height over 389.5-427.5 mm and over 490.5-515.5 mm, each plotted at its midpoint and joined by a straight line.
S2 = -0.12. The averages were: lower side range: 484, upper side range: 459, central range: 521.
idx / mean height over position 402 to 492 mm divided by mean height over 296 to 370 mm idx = 1.4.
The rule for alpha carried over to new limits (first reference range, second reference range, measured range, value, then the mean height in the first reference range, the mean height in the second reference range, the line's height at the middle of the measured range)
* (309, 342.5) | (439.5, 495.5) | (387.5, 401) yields -1.89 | 327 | 521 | 421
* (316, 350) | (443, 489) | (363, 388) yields -4.77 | 325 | 523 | 388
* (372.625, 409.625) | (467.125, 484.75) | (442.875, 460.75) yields -0.93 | 477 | 515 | 504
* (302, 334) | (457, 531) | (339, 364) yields -0.51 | 352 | 472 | 375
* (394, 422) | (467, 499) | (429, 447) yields -1.74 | 484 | 506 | 493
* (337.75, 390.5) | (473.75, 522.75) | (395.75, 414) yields -2.20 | 419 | 467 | 434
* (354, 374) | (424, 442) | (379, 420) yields 1.84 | 444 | 533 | 490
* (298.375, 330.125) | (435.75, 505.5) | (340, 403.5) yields -2.76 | 365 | 515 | 420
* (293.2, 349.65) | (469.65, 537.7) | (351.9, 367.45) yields -2.10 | 347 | 457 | 370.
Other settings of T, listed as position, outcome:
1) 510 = 432.1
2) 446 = 533.2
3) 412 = 458.3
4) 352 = 407.2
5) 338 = 274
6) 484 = 491.3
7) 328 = 308.6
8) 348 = 377.8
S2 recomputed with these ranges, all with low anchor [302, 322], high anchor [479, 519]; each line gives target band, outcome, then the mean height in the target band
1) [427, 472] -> -0.20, 533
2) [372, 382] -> -0.23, 502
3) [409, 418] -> -0.10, 466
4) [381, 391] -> -0.02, 419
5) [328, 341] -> 0.37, 277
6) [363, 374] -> -0.15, 462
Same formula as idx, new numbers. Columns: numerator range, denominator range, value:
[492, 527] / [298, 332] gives 1.21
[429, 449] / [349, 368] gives 1.30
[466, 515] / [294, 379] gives 1.27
